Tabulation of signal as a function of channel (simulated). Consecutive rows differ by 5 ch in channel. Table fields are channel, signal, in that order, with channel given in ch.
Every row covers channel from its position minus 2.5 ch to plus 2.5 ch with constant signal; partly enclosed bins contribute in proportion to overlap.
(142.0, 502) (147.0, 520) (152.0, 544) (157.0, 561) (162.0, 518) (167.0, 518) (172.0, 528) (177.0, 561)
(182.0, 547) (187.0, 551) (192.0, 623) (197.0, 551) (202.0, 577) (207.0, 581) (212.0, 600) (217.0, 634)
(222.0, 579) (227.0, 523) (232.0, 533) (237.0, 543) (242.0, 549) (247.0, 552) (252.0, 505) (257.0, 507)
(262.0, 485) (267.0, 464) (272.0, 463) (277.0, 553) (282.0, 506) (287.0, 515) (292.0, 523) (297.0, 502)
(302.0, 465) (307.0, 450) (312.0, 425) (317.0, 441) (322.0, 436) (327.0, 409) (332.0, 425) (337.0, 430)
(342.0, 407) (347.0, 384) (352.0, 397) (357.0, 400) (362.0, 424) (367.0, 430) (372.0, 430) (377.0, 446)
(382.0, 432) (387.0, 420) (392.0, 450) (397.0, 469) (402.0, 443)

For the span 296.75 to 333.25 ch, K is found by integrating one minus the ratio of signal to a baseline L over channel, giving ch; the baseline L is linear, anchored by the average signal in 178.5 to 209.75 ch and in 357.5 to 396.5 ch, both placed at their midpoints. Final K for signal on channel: 2.98 ch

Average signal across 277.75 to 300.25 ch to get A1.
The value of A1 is 513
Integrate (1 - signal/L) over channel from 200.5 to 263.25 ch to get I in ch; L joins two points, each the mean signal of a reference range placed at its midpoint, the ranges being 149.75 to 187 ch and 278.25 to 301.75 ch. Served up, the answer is -3.3 ch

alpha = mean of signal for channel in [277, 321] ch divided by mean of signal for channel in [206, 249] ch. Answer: 0.85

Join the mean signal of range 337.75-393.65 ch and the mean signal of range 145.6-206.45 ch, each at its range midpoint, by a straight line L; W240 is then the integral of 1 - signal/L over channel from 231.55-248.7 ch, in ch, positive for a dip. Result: -1.3 ch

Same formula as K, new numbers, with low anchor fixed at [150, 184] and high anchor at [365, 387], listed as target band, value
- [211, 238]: -3.07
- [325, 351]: 2.42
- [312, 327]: 0.99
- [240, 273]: -0.71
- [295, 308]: -0.08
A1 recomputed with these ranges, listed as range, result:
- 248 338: 474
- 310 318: 432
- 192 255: 563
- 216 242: 557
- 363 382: 434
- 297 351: 430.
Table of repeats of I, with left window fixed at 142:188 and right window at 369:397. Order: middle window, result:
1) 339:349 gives 1.3 ch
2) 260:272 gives 0.5 ch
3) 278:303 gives -1.4 ch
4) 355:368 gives 0.9 ch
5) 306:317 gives 0.8 ch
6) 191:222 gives -4.4 ch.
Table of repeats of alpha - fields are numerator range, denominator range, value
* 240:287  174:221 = 0.88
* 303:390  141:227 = 0.76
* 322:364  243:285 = 0.81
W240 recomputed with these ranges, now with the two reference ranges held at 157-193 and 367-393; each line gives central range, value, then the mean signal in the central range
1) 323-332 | 0.9 ch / 418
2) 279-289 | -0.5 ch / 512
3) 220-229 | -0.5 ch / 551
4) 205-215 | -1.2 ch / 593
